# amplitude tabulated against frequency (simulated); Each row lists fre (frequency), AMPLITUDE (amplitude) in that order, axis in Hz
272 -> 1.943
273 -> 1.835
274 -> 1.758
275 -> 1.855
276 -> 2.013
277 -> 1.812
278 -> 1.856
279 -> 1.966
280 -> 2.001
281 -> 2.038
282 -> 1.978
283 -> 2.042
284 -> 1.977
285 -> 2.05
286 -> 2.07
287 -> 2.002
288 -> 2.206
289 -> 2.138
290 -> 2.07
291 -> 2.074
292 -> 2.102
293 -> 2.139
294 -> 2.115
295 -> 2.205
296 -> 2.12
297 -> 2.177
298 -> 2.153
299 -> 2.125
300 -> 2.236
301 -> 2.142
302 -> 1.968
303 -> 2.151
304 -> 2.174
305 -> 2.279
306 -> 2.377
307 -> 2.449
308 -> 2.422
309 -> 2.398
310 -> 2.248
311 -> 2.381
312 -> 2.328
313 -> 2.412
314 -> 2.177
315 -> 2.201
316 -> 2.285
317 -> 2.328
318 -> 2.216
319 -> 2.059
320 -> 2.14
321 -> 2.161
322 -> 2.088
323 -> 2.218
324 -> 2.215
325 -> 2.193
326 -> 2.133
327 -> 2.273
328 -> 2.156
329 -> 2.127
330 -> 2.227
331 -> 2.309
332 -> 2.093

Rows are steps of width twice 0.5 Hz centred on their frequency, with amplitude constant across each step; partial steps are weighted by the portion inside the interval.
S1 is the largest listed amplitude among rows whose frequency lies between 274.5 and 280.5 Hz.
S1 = 2.013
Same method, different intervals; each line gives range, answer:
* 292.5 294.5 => 2.139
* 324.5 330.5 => 2.273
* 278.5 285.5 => 2.05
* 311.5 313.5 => 2.412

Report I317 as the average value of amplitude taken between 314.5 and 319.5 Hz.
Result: 2.22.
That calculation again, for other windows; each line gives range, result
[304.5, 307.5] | 2.37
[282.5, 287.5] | 2.03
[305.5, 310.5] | 2.38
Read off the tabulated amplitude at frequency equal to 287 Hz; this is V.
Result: 2.002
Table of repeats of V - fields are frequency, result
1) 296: 2.12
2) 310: 2.248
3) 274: 1.758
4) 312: 2.328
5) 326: 2.133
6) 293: 2.139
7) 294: 2.115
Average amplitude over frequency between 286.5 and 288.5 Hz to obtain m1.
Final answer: 2.1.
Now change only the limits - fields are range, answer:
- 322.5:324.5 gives 2.22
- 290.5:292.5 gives 2.09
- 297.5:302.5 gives 2.12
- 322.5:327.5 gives 2.21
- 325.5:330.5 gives 2.18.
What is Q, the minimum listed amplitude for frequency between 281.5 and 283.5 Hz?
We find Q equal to 1.978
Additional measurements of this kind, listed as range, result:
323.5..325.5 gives 2.193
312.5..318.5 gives 2.177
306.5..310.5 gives 2.248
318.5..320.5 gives 2.059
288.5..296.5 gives 2.07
